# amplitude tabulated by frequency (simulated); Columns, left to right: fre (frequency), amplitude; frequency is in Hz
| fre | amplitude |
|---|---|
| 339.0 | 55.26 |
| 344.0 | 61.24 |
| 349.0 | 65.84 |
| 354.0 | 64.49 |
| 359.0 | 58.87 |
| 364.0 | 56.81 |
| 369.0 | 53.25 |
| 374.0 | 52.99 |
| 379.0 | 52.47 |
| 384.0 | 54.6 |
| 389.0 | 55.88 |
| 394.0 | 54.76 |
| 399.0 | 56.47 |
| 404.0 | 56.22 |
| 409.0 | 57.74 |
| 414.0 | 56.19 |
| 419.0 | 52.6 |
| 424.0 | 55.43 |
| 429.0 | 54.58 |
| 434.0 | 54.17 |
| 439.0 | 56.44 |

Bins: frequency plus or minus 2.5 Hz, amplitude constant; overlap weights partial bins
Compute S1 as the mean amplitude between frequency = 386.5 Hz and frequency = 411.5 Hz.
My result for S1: 56.2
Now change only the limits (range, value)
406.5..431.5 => 55.3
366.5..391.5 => 53.8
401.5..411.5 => 57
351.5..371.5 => 58.4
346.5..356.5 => 65.2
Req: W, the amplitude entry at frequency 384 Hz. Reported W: 54.6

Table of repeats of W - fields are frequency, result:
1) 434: 54.17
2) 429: 54.58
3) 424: 55.43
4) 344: 61.24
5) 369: 53.25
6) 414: 56.19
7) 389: 55.88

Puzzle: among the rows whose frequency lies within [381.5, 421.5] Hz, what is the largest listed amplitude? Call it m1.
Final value 57.74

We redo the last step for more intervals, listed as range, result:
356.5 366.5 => 58.87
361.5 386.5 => 56.81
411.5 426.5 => 56.19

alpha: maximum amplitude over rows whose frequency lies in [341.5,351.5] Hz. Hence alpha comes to 65.84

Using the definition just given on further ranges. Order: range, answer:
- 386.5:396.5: 55.88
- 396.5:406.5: 56.47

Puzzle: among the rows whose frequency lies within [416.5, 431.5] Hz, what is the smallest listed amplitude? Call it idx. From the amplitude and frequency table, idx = 52.6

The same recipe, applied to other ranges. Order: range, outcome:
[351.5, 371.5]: 53.25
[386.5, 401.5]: 54.76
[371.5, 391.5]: 52.47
